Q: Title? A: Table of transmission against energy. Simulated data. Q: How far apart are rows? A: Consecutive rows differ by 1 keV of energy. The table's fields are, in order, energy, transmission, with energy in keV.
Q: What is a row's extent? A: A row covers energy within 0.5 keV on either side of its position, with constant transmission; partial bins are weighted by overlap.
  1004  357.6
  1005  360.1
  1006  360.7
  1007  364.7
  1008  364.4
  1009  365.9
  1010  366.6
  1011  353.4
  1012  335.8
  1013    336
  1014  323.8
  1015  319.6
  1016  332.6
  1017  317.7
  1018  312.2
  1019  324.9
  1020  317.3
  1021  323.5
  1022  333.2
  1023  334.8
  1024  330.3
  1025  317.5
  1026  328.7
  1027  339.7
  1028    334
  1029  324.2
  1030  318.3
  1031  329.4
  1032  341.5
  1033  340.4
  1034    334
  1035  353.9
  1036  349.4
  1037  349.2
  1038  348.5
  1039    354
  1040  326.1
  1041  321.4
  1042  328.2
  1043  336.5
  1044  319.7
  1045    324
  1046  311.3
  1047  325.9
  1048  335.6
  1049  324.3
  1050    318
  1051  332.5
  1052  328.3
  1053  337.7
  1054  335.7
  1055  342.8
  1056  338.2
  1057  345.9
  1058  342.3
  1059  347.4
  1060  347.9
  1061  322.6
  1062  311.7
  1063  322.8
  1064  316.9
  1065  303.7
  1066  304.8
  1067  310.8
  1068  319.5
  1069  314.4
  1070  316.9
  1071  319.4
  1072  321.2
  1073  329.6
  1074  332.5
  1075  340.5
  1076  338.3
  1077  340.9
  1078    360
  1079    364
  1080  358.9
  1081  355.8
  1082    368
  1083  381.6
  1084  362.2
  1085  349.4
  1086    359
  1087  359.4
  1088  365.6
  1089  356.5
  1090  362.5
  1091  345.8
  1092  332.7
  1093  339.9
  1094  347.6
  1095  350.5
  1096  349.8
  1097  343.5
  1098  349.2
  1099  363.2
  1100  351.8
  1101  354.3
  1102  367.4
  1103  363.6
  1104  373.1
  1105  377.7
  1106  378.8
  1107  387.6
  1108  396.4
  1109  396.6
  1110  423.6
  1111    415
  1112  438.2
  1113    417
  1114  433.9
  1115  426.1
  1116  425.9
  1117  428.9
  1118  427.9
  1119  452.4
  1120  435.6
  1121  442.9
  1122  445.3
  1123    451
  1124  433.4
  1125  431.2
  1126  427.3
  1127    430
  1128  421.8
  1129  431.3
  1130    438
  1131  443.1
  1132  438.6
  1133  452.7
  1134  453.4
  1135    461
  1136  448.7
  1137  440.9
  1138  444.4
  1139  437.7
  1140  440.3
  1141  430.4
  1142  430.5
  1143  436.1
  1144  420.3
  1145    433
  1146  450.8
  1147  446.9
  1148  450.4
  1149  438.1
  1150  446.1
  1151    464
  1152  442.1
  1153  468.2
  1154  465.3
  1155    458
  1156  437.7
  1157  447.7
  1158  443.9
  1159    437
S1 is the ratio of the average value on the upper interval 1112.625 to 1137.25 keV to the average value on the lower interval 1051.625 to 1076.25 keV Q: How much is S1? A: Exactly 1.3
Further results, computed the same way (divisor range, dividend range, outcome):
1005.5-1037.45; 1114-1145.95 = 1.30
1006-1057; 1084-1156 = 1.23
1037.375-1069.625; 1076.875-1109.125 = 1.10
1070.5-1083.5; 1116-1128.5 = 1.25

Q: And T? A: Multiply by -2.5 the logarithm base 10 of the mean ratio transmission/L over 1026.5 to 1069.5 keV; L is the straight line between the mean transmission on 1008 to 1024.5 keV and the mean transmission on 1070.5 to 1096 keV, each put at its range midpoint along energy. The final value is 0.035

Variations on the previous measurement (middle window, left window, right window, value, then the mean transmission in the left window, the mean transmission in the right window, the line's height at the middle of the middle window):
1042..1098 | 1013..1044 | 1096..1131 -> 0.09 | 331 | 408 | 369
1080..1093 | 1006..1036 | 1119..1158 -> 0.11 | 336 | 443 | 395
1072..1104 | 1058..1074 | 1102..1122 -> 0.03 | 322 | 412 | 365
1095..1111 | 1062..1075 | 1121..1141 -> 0.04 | 318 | 440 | 386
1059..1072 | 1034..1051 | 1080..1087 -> 0.10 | 333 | 362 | 349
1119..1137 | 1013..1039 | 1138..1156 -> -0.04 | 332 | 444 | 427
